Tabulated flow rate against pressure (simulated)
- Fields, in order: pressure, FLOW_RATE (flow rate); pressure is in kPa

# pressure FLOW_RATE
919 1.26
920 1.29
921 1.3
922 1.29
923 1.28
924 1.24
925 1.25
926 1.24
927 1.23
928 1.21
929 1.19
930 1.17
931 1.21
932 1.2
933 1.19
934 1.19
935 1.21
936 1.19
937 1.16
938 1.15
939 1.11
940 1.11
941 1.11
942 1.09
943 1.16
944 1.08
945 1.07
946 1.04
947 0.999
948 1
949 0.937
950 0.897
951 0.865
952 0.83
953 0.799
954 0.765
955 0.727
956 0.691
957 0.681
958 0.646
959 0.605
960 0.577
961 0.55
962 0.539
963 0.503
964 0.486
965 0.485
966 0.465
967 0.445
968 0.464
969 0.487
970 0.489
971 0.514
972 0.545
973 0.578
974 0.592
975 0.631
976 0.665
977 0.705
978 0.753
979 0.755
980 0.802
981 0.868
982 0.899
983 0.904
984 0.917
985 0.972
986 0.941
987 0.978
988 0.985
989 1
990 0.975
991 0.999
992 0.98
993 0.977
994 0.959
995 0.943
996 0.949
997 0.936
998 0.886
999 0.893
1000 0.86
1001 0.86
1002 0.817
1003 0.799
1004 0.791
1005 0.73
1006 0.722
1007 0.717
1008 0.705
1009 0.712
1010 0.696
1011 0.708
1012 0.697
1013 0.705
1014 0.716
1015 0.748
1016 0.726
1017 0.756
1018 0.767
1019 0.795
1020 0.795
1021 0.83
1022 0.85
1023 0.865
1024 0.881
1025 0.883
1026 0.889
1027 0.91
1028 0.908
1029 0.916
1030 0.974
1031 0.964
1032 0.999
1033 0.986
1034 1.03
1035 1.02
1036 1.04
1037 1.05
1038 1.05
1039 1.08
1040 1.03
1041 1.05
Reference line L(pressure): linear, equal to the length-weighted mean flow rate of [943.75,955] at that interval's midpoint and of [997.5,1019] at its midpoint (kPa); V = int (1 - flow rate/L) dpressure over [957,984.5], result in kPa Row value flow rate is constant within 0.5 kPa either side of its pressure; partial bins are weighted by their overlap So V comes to 7.50 kPa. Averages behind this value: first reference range 0.922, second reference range 0.763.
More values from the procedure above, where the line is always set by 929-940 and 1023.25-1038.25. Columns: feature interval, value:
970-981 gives 4.34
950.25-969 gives 8.42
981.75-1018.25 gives 6.59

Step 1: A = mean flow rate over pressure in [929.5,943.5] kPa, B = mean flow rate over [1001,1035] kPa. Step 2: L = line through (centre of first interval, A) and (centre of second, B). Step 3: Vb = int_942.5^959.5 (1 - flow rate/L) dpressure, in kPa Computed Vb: 3.6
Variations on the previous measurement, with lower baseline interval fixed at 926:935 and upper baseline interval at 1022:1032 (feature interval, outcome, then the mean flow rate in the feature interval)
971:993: 4.6 kPa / 0.827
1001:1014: 3.1 kPa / 0.737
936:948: 0.7 kPa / 1.1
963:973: 5.5 kPa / 0.492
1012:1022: 1.9 kPa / 0.761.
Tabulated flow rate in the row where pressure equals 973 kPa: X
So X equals 0.578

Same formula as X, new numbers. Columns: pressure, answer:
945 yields 1.07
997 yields 0.936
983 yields 0.904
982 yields 0.899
